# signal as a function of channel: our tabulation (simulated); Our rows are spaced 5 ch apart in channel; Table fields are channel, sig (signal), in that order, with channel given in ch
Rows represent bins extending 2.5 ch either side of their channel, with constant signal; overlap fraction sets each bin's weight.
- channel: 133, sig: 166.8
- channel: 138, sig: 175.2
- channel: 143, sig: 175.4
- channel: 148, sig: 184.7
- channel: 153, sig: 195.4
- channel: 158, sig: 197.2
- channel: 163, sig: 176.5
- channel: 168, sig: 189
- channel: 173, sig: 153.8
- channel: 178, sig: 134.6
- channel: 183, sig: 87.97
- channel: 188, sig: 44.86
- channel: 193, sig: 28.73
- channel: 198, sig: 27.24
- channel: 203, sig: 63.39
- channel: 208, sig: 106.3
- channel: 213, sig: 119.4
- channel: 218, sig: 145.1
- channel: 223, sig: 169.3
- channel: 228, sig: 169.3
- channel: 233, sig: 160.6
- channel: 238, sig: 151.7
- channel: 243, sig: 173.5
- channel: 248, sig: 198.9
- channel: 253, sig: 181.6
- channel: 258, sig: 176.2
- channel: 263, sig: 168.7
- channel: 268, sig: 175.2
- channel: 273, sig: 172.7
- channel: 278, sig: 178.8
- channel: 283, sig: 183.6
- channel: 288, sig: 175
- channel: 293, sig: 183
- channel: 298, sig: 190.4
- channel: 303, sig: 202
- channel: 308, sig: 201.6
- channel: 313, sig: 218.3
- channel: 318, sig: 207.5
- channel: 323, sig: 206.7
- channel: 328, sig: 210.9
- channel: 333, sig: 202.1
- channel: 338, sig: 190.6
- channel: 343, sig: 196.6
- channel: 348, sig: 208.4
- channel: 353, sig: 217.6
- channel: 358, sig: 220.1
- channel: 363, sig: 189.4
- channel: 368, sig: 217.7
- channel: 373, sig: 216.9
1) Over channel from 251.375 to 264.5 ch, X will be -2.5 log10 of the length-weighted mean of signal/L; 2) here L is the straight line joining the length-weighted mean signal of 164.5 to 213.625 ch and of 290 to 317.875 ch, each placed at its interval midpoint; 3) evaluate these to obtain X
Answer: -0.12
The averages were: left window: 96.3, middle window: 176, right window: 199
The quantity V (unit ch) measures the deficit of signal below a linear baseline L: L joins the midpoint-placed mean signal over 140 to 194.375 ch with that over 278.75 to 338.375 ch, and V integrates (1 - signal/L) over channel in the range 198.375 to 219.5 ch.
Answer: 8.2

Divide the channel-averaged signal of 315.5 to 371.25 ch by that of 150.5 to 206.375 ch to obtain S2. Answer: 1.75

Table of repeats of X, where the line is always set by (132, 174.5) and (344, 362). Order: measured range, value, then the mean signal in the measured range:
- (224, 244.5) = 0.179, 164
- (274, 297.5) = 0.117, 181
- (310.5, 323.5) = -0.028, 211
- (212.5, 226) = 0.266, 149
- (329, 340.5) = 0.056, 198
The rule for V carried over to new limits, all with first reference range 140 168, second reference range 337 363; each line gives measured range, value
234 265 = 3.4 ch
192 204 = 9.6 ch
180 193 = 8.8 ch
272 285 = 1.3 ch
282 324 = 1.0 ch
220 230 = 1.3 ch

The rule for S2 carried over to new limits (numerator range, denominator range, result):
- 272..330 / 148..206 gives 1.61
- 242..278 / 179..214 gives 2.59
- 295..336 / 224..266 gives 1.19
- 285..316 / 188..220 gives 2.51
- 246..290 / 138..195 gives 1.23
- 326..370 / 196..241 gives 1.64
